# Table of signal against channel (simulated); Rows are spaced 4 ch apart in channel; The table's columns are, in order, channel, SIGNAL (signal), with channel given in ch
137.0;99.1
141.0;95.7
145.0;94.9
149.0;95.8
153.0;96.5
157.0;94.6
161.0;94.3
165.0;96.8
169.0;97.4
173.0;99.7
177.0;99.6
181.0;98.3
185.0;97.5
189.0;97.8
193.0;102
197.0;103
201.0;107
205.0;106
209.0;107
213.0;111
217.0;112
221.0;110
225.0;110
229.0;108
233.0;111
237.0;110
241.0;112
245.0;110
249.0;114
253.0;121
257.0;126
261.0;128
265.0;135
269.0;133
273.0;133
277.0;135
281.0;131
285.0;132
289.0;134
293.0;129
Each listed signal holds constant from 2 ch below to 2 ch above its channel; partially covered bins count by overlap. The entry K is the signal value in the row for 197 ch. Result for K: 103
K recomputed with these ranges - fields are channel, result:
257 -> 126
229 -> 108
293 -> 129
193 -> 102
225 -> 110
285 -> 132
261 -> 128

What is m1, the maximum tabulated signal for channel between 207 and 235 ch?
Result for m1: 112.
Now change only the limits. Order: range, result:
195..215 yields 111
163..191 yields 99.7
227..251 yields 114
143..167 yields 96.8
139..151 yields 95.8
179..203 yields 107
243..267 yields 135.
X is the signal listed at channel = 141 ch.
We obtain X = 95.7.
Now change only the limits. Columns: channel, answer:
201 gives 107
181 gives 98.3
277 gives 135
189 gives 97.8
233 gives 111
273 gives 133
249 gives 114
